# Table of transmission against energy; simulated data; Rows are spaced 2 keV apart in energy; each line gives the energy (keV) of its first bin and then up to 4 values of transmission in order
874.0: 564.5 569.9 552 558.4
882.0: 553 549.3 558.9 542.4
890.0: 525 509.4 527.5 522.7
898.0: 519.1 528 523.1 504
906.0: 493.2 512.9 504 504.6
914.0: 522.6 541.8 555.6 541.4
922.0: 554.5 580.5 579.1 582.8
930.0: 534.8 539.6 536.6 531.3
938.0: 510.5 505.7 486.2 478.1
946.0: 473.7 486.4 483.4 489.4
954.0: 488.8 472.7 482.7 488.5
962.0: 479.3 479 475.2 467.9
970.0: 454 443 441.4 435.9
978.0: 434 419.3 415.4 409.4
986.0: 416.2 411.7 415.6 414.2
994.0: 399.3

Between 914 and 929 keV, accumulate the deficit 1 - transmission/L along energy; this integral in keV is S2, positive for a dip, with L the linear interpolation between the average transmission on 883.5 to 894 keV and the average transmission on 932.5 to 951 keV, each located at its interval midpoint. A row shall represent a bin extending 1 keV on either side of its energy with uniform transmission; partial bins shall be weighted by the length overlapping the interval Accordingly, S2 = -1.3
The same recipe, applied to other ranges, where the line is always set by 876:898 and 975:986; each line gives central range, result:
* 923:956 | -2.9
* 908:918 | -0.3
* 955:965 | -0.7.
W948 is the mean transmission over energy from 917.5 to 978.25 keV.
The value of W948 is 500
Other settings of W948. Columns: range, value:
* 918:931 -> 562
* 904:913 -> 504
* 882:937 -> 535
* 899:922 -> 522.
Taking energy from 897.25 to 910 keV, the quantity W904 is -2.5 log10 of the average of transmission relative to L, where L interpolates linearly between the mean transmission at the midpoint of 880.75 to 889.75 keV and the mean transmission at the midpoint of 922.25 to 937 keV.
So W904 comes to 0.08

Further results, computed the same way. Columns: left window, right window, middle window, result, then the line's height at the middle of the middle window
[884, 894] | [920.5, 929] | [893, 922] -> 0.06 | 554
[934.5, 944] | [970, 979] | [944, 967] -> -0.01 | 476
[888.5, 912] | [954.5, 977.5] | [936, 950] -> -0.02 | 483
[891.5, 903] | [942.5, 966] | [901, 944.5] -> -0.05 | 504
